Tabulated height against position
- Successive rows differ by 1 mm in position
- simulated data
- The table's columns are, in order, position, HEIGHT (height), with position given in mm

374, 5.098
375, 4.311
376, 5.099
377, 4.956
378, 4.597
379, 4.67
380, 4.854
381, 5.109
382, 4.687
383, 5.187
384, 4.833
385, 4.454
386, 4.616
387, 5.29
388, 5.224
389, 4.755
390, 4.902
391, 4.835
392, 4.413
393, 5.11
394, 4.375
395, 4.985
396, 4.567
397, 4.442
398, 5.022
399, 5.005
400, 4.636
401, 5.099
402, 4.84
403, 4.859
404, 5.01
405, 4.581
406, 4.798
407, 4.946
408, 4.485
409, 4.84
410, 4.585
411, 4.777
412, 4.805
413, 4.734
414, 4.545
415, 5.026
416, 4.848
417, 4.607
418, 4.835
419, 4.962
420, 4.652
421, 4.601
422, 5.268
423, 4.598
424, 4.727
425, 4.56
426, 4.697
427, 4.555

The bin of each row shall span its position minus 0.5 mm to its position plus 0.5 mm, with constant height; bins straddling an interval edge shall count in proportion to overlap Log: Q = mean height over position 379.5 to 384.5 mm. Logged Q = 4.93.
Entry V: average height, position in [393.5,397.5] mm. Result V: 4.59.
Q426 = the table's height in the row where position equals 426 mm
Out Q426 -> 4.697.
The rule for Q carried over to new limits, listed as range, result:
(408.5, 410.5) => 4.71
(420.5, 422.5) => 4.93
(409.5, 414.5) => 4.69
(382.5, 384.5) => 5.01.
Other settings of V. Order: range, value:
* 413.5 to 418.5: 4.77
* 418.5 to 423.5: 4.82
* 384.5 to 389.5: 4.87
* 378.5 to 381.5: 4.88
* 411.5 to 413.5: 4.77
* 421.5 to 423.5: 4.93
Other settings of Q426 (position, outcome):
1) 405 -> 4.581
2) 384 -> 4.833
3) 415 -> 5.026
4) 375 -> 4.311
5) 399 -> 5.005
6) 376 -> 5.099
